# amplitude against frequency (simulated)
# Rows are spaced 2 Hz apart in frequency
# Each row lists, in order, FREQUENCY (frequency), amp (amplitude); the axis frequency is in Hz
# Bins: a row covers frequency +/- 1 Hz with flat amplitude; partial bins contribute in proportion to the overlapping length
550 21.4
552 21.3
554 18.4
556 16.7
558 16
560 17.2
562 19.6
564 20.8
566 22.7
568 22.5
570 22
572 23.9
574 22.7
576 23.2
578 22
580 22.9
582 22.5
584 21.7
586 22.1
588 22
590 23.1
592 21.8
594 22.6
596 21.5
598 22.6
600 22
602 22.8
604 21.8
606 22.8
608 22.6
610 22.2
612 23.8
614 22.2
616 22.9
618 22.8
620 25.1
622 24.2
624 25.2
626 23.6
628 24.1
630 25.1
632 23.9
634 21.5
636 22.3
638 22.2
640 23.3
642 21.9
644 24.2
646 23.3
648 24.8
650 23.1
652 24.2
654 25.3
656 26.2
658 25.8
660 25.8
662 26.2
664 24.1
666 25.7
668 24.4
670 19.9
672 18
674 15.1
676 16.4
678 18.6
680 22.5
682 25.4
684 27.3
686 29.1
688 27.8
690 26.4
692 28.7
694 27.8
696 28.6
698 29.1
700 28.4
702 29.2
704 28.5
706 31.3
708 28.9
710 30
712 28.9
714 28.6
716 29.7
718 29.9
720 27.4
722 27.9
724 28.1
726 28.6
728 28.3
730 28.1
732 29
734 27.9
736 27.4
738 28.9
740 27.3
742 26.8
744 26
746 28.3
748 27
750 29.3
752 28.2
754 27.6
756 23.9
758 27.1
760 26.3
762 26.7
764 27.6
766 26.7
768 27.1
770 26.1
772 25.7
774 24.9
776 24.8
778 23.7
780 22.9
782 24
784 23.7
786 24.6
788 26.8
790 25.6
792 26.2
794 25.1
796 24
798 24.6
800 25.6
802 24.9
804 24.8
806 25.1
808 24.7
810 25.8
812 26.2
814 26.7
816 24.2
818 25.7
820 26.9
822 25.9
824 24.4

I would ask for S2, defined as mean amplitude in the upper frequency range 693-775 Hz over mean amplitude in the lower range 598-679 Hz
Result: 1.21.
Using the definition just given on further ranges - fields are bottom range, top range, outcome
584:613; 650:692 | 1.06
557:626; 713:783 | 1.22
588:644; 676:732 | 1.21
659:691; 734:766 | 1.17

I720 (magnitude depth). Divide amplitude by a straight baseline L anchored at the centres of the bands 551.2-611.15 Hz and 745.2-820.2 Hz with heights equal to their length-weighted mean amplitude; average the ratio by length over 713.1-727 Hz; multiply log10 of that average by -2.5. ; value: -0.17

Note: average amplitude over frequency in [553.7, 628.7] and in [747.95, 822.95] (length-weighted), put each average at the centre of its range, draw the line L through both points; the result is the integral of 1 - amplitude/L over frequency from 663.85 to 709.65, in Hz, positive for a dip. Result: -2.8 Hz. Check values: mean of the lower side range 22.1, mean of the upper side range 25.7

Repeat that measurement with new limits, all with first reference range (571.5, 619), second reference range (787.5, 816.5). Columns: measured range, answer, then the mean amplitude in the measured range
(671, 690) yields 1.0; 22.5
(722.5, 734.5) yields -2.0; 28.3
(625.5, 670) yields -1.6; 24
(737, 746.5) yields -1.1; 27.4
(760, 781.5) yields -0.6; 25.6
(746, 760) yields -1.4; 27.2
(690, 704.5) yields -2.8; 28.5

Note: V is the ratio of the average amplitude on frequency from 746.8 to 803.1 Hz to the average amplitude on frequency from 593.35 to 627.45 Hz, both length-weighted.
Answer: 1.12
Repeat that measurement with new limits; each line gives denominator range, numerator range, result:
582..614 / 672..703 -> 1.12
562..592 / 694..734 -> 1.29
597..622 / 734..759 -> 1.20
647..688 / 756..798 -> 1.08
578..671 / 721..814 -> 1.13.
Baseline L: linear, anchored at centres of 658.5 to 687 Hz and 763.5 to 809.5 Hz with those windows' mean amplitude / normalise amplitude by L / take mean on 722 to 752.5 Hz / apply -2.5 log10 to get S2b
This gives -0.16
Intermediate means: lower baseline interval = 22.8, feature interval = 27.9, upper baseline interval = 25.2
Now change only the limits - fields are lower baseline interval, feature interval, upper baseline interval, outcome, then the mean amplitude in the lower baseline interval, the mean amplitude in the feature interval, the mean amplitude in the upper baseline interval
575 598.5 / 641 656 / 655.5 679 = -0.086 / 22.3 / 24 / 22.1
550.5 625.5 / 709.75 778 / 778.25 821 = -0.133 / 22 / 27.4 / 25.1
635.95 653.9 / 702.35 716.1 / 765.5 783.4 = -0.210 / 23.4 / 29.4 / 25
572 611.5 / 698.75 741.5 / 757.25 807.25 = -0.175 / 22.4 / 28.7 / 25.4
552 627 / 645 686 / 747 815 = 0.010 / 22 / 23.3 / 25.7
